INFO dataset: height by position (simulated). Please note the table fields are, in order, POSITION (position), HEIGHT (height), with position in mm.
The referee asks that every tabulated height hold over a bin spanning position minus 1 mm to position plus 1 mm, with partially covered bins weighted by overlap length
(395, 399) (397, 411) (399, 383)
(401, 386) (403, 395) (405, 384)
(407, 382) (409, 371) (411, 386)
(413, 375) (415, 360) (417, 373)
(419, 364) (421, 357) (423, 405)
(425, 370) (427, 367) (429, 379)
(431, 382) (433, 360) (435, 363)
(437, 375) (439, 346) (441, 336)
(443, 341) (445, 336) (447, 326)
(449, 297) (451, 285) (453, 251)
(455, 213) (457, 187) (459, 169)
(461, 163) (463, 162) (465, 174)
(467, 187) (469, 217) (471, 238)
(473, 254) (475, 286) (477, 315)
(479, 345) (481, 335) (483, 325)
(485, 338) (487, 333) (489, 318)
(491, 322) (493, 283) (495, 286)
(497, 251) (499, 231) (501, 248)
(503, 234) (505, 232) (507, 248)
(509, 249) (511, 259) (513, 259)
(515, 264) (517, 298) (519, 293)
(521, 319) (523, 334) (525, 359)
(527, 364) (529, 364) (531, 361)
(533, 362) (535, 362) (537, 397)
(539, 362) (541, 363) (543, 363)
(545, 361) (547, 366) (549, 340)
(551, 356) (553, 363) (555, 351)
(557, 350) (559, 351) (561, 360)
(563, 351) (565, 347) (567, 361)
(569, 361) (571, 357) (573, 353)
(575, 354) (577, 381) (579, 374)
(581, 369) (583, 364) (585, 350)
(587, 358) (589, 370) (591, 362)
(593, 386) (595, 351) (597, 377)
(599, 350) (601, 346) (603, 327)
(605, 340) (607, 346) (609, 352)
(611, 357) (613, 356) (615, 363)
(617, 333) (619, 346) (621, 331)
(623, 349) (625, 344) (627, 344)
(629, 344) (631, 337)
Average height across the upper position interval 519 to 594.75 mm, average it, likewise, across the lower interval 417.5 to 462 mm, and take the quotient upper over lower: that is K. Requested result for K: 1.13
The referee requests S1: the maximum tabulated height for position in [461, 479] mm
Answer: 345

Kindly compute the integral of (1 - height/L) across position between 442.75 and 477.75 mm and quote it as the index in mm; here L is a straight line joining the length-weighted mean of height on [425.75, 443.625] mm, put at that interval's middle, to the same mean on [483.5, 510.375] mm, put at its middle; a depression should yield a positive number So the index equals 9.1 mm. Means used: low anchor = 362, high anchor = 276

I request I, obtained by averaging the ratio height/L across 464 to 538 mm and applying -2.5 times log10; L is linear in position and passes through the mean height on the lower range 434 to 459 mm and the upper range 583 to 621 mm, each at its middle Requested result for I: 0.09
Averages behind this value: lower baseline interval 299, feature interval 293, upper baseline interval 354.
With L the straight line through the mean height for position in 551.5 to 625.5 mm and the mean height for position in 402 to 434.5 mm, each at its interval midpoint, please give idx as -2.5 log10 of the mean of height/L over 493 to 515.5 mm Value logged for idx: 0.40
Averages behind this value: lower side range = 375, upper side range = 355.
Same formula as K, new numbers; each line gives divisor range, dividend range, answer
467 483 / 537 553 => 1.29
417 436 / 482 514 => 0.74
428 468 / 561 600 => 1.28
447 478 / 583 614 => 1.55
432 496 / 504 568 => 1.18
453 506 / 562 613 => 1.40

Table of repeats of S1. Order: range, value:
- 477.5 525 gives 359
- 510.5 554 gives 397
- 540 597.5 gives 386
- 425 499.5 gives 382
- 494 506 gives 286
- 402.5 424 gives 405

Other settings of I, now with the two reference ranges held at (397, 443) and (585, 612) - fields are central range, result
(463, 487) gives 0.327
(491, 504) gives 0.367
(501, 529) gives 0.256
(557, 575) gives 0.011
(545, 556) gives 0.013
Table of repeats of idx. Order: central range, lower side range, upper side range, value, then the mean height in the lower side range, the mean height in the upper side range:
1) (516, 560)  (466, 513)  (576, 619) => -0.13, 275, 357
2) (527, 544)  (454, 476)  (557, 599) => -0.21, 205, 361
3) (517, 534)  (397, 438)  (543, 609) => 0.07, 377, 357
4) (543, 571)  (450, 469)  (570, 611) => -0.12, 200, 358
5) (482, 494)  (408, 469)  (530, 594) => 0.04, 310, 361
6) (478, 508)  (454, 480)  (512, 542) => -0.07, 224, 337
